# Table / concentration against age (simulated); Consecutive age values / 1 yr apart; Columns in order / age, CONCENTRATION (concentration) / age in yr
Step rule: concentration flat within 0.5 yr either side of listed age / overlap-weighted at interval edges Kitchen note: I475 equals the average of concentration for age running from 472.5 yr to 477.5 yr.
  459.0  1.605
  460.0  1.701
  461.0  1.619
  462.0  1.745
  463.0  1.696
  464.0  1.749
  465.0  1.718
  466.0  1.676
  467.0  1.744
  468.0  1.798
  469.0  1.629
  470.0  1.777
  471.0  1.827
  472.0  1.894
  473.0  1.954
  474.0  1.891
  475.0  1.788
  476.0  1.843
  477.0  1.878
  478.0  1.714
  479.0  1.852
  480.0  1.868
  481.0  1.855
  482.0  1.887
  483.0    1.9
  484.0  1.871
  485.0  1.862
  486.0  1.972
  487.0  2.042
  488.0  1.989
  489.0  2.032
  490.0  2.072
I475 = 1.87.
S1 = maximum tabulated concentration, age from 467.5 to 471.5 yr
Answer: 1.827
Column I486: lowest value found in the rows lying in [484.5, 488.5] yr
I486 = 1.862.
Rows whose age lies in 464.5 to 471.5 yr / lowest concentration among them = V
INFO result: 1.629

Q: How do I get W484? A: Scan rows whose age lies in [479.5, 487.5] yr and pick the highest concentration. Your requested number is 2.042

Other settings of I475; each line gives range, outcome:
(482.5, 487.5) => 1.93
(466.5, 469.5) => 1.72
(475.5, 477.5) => 1.86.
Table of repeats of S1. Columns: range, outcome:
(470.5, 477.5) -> 1.954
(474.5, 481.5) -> 1.878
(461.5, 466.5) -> 1.749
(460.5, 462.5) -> 1.745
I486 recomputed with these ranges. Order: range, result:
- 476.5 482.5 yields 1.714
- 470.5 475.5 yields 1.788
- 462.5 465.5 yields 1.696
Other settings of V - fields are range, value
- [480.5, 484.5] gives 1.855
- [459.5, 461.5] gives 1.619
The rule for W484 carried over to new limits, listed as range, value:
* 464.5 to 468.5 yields 1.798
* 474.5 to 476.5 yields 1.843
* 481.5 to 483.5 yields 1.9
